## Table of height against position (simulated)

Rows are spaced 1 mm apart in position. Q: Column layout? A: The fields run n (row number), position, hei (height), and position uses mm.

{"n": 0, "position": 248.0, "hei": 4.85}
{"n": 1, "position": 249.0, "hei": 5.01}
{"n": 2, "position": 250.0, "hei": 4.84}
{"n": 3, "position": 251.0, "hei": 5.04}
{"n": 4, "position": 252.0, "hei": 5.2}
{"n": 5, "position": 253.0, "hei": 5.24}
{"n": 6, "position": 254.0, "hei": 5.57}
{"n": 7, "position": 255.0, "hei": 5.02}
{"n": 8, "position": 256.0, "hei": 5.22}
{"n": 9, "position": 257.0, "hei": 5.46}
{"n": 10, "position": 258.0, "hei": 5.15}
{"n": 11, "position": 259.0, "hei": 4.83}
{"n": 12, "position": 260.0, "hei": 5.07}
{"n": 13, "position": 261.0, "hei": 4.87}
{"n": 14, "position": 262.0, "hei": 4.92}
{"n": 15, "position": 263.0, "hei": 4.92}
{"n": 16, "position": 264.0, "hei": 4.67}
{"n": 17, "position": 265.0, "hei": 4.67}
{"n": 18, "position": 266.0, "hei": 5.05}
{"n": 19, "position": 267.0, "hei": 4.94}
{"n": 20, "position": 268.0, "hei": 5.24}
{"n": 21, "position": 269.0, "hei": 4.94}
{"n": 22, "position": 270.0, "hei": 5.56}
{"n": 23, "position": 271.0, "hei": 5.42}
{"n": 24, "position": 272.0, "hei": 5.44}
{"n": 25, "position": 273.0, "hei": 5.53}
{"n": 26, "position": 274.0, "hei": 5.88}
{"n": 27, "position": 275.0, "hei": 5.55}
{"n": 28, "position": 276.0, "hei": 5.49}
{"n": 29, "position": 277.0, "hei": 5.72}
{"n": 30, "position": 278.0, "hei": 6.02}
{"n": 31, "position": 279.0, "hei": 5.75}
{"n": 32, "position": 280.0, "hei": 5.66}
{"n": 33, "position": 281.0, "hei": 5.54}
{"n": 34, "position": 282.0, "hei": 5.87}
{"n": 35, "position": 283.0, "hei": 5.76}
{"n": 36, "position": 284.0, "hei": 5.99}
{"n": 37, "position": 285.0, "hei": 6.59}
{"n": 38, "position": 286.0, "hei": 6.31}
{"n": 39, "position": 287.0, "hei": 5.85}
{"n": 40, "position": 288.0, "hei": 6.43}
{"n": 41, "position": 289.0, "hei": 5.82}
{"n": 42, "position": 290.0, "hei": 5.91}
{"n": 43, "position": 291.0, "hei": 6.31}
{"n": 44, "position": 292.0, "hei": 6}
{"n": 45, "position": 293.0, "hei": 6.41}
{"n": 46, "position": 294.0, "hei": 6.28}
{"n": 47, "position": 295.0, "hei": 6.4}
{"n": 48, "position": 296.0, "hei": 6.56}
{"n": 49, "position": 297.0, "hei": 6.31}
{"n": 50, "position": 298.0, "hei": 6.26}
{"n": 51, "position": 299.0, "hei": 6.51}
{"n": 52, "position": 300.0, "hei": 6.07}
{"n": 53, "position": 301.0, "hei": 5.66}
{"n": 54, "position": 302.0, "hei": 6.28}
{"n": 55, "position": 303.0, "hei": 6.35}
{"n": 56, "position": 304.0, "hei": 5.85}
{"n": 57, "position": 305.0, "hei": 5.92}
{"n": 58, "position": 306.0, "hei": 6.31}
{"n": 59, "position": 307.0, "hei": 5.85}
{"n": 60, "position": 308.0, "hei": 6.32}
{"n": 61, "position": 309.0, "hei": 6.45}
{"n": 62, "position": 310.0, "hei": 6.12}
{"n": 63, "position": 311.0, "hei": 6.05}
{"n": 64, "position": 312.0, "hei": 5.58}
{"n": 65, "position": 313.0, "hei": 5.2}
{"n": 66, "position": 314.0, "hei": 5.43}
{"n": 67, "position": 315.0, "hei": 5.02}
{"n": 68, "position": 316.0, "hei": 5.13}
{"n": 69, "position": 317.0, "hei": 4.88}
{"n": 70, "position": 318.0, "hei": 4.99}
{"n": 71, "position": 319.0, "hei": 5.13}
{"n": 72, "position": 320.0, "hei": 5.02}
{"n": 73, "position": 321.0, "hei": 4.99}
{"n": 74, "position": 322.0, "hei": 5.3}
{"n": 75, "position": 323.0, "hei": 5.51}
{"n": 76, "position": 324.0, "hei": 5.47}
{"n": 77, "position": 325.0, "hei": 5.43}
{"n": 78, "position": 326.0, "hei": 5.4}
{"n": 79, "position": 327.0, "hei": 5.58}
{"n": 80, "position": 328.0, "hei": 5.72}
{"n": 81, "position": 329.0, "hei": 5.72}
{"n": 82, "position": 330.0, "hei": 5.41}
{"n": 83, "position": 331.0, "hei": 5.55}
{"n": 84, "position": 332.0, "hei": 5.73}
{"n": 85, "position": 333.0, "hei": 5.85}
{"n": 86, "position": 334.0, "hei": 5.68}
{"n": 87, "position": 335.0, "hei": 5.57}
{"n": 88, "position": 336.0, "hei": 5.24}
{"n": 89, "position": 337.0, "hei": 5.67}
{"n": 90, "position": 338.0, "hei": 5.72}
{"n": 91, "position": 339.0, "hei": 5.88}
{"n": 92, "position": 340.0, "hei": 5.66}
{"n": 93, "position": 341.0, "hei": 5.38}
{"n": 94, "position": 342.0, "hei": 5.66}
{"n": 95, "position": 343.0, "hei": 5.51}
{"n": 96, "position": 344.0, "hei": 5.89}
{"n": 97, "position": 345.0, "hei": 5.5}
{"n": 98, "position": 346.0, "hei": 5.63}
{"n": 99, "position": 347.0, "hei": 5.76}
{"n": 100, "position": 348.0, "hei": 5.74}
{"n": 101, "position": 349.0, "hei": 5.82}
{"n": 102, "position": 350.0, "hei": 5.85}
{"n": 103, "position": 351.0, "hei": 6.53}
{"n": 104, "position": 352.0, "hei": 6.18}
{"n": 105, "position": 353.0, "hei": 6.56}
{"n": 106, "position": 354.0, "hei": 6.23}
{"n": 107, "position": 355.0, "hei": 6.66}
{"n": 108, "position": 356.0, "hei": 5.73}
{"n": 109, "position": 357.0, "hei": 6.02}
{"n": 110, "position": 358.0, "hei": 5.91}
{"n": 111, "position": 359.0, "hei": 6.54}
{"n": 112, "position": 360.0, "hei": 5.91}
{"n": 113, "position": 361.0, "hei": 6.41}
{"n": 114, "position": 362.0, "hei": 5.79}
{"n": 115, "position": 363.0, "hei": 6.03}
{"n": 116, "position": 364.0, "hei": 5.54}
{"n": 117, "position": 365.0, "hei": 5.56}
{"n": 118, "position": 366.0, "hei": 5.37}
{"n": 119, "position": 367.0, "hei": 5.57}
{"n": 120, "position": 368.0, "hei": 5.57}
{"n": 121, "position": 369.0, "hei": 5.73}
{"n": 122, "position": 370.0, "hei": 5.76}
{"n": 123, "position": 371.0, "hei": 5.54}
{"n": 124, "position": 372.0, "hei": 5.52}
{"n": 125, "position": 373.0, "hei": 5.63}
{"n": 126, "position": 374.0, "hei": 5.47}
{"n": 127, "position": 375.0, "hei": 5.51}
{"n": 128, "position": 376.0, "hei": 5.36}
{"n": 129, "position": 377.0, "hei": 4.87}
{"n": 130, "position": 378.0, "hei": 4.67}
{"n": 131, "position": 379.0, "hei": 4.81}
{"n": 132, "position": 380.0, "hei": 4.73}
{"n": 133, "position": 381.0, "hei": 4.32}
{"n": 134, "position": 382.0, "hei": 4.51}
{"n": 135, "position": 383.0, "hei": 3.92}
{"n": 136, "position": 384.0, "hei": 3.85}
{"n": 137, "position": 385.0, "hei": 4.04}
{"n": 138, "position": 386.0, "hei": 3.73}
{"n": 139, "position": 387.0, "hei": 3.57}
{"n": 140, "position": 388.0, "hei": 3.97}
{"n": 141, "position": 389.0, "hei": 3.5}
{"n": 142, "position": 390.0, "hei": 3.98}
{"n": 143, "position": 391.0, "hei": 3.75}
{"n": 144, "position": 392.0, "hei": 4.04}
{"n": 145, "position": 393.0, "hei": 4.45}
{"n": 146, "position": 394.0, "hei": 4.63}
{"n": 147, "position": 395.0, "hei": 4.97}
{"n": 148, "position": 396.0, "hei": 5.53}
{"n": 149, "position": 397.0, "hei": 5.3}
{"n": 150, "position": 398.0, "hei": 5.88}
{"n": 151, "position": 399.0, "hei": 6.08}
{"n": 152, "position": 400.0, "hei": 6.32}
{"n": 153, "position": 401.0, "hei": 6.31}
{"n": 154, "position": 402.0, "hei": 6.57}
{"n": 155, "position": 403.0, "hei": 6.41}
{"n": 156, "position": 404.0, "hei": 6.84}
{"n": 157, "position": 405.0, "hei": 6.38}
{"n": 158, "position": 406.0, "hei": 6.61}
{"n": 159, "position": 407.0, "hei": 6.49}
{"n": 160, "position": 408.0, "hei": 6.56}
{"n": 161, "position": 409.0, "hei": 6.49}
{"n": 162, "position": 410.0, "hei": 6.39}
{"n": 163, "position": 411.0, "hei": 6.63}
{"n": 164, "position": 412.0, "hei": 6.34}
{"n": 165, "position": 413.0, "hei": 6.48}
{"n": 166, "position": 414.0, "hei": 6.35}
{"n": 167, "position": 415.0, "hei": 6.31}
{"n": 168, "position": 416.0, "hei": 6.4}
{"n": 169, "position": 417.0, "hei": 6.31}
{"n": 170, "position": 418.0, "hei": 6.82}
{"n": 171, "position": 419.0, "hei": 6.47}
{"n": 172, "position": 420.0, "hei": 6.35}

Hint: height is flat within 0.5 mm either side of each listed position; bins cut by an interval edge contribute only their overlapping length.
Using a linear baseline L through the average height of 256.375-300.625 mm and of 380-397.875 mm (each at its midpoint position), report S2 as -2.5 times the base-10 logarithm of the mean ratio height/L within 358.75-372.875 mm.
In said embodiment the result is -0.25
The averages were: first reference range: 5.68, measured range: 5.76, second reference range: 4.29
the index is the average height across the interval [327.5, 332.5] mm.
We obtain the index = 5.63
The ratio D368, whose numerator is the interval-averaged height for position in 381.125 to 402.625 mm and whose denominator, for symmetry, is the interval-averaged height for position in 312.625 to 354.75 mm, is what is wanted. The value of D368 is 0.84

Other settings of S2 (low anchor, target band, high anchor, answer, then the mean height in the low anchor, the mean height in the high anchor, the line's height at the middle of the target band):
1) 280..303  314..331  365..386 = 0.08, 6.14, 5.02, 5.72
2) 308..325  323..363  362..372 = -0.05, 5.42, 5.63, 5.53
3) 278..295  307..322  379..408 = 0.06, 6.04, 5.05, 5.78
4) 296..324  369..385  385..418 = 0.14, 5.73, 5.61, 5.64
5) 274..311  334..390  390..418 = 0.11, 6.07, 5.94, 5.99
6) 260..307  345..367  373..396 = -0.23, 5.77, 4.44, 4.82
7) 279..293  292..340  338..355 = 0.04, 6.01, 5.88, 5.95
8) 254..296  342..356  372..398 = -0.21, 5.58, 4.57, 4.9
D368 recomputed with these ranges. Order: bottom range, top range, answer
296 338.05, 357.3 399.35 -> 0.89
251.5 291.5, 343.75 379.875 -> 1.05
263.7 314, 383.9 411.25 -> 0.91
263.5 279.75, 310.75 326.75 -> 0.98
